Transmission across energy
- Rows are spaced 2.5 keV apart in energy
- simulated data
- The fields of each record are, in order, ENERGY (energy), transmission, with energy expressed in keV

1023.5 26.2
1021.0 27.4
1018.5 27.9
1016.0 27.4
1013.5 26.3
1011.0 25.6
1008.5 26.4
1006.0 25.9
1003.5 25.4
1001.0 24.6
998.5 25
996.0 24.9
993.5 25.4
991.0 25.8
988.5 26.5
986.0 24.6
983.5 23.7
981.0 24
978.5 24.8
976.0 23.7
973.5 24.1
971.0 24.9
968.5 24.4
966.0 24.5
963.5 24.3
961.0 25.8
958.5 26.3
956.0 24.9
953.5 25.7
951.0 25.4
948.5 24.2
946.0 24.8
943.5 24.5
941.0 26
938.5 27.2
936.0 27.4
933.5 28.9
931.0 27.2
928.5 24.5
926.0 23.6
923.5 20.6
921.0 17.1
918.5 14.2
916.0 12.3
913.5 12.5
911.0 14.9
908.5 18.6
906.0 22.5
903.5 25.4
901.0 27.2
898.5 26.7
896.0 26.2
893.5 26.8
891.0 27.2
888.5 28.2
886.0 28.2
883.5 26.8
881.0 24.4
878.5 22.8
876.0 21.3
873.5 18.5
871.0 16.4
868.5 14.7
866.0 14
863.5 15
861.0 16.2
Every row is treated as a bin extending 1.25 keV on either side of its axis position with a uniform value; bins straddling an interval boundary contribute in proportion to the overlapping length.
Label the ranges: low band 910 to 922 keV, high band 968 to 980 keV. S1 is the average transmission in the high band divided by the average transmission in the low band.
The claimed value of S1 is 1.73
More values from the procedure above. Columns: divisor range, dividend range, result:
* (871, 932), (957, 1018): 1.13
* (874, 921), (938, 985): 1.11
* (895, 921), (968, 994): 1.24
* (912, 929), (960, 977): 1.40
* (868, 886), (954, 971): 1.17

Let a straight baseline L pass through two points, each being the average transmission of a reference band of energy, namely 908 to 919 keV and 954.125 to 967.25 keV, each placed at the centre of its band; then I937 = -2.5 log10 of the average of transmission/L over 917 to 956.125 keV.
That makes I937 -0.23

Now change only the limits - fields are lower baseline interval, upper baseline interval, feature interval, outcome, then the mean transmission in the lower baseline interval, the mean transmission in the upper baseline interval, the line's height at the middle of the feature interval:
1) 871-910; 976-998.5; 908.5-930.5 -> 0.345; 24.4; 24.9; 24.5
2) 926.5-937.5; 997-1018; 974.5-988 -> 0.082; 26.8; 25.9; 26.2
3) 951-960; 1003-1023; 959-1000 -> 0.051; 25.6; 26.6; 26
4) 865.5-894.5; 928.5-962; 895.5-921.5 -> 0.215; 22.6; 26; 24.1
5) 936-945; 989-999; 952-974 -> 0.033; 26.1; 25.4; 25.8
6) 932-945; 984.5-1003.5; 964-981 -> 0.064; 26.8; 25.2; 25.8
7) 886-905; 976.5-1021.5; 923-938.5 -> 0.028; 26.8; 25.6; 26.4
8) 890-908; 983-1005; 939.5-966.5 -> 0.009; 25.7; 25.2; 25.4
